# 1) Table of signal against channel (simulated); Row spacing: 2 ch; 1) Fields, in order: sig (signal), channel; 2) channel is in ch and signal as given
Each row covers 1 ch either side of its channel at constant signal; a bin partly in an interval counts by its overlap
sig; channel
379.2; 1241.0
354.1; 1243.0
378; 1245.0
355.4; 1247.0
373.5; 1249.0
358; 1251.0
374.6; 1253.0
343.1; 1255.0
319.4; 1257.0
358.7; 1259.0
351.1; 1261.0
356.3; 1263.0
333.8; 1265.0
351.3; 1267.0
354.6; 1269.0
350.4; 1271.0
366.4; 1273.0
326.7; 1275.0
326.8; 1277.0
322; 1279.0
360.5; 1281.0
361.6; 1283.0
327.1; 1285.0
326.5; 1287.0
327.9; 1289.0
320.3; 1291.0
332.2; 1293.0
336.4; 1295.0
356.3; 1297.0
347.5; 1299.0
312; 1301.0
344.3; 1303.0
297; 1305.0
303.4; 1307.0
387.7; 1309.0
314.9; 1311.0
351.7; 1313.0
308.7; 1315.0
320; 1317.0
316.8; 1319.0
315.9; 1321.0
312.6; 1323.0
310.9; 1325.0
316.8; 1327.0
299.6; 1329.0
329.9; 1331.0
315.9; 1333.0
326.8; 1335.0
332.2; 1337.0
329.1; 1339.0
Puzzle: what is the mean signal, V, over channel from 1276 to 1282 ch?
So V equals 336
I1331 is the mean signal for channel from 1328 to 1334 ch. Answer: 315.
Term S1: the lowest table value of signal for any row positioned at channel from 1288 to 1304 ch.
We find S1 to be 312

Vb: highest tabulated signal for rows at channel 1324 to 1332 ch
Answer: 329.9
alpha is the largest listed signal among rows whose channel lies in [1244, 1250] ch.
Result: 378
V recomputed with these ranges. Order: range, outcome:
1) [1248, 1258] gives 354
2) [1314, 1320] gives 315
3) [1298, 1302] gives 330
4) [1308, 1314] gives 351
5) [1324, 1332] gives 314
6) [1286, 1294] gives 327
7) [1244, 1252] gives 366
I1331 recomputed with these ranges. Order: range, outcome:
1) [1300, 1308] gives 314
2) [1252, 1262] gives 349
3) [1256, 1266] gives 344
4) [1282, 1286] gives 344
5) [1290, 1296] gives 330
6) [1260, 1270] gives 349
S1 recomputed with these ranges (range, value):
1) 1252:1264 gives 319.4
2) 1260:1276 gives 326.7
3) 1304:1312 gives 297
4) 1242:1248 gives 354.1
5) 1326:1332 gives 299.6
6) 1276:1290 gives 322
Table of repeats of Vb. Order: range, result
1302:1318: 387.7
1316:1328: 320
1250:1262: 374.6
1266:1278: 366.4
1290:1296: 336.4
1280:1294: 361.6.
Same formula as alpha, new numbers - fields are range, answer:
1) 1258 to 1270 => 358.7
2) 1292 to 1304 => 356.3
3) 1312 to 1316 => 351.7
